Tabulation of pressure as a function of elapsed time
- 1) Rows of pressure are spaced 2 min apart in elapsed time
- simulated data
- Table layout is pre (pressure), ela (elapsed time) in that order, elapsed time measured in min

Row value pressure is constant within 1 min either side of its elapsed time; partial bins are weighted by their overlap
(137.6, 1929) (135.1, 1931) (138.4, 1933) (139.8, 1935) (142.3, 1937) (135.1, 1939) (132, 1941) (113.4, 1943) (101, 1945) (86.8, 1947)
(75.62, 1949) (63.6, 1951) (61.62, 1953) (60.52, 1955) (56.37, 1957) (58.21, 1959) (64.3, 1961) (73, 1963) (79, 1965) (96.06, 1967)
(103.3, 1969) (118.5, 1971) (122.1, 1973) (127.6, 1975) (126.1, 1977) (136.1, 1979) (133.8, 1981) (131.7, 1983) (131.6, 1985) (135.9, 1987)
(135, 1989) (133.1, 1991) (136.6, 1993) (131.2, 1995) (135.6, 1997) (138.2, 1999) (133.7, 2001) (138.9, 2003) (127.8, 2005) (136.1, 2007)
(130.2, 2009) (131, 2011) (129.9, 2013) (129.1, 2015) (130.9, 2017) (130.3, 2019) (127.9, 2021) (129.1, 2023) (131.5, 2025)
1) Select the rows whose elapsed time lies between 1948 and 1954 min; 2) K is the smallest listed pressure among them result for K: 61.62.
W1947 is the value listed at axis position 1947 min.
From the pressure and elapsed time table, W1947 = 86.8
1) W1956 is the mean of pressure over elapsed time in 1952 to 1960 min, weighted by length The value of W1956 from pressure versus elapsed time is 59.2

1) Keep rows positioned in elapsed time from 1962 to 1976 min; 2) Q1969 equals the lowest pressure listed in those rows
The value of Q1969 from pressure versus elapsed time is 73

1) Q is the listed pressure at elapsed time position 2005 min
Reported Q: 127.8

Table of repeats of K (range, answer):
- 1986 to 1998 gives 131.2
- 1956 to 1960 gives 56.37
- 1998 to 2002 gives 133.7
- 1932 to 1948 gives 86.8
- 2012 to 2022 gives 127.9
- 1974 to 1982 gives 126.1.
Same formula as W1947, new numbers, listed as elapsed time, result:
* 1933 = 138.4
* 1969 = 103.3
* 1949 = 75.62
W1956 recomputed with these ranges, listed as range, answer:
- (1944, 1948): 93.9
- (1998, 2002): 136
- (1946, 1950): 81.2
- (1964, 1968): 87.5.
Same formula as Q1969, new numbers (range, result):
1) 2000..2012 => 127.8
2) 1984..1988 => 131.6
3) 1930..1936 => 135.1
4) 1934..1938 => 139.8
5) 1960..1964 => 64.3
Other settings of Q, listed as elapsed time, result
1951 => 63.6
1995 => 131.2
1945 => 101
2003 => 138.9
